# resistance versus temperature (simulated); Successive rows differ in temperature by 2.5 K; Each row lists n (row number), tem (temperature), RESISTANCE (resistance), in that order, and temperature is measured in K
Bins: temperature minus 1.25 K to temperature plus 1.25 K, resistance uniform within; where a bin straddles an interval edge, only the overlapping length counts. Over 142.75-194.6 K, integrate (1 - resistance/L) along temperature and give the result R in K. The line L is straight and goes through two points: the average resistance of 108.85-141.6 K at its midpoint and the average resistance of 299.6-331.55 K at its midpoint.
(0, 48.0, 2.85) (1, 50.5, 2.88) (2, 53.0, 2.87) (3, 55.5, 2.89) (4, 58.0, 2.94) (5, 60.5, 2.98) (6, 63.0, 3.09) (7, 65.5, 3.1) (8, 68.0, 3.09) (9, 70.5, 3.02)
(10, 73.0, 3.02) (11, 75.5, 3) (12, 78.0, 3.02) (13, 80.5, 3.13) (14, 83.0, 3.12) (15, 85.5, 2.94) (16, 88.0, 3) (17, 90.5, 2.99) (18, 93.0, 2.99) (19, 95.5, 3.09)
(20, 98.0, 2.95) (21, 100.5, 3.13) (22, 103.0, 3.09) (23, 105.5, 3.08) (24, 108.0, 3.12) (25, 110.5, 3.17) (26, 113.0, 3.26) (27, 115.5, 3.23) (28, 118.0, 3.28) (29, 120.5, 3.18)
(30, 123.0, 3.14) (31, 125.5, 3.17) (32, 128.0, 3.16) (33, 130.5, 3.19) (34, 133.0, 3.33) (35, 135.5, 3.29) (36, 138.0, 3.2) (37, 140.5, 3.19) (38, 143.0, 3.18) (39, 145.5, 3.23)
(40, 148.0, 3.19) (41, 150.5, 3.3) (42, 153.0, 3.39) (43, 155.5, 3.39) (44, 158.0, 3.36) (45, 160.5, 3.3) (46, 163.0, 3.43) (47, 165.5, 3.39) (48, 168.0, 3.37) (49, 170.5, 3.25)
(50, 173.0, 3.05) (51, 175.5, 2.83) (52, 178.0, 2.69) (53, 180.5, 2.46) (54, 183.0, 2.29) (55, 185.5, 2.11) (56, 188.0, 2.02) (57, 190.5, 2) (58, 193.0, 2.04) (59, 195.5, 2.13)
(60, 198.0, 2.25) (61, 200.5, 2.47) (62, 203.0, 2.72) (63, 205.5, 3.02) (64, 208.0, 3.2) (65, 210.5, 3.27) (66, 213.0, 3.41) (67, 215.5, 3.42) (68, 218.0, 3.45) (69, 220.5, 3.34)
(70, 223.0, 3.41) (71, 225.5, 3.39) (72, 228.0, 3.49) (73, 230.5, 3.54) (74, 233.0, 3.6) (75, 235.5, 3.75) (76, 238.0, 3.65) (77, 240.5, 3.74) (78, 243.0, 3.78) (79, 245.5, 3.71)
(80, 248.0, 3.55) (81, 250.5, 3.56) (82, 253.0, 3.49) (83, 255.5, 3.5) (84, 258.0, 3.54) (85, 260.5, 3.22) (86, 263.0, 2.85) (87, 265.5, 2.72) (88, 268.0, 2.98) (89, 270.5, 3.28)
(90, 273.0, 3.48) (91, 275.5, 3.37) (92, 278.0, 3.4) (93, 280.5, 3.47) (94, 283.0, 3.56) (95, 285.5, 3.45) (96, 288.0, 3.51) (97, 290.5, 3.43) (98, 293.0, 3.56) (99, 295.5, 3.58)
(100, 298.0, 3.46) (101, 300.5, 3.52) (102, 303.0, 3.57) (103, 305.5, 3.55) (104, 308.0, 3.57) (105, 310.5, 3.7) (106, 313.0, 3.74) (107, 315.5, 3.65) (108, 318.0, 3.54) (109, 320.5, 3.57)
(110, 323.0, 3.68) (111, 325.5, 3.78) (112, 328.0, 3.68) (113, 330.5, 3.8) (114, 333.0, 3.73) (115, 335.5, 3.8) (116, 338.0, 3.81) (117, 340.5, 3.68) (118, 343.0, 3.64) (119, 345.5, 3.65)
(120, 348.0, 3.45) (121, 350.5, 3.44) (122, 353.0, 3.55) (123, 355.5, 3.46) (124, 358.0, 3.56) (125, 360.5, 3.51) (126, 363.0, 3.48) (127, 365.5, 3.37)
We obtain 6.25 K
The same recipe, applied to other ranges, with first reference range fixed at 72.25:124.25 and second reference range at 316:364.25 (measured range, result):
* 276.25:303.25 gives 0.1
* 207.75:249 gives -1.7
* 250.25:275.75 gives 1.4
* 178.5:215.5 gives 8.4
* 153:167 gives -0.6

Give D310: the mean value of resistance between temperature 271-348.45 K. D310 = 3.59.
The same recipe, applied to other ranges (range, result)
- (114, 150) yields 3.21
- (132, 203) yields 2.89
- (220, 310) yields 3.46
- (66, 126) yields 3.09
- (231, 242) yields 3.68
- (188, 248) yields 3.15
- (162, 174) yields 3.3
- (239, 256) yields 3.62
